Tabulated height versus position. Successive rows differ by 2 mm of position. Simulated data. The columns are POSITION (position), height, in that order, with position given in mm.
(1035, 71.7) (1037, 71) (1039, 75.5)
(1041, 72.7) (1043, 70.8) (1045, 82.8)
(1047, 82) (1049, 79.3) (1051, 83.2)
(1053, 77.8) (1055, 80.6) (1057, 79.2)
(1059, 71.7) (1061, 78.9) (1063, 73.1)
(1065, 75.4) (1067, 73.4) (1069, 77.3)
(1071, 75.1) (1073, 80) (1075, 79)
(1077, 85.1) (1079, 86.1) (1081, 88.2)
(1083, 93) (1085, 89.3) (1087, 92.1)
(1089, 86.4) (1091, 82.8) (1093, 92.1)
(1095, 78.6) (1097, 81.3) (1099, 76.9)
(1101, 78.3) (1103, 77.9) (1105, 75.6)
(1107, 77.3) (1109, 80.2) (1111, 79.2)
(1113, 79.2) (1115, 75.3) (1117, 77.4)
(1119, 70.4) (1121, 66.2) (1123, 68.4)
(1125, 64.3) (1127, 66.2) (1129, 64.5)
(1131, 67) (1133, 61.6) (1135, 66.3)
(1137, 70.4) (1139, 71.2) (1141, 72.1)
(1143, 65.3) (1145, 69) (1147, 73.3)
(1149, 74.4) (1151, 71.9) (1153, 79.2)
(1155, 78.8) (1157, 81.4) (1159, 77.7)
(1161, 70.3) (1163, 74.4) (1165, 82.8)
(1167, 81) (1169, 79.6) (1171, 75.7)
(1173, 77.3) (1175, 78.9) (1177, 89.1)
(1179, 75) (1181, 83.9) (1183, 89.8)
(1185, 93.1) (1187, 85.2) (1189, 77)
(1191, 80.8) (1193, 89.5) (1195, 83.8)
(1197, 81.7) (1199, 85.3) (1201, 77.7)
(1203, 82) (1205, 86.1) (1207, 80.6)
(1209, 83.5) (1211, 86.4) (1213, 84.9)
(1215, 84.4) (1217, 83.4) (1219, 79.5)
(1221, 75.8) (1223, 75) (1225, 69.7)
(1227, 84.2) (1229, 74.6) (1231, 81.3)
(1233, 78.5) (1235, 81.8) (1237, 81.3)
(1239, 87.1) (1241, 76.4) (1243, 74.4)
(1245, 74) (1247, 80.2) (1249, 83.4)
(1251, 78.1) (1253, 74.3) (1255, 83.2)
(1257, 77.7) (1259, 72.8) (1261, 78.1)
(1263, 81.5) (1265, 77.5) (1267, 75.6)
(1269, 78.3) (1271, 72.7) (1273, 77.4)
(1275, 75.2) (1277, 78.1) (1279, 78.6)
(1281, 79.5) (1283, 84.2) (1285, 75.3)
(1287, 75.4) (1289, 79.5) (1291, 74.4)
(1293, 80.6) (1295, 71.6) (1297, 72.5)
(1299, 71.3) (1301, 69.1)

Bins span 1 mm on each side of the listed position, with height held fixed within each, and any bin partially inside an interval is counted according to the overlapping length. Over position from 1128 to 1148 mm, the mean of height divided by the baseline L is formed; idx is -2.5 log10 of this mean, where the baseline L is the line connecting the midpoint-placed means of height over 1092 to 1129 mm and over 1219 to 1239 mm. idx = 0.12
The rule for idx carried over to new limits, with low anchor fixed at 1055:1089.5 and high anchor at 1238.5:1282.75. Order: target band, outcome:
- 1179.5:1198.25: -0.073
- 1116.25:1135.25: 0.195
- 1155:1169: 0.021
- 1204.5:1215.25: -0.072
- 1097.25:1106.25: 0.044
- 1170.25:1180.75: -0.003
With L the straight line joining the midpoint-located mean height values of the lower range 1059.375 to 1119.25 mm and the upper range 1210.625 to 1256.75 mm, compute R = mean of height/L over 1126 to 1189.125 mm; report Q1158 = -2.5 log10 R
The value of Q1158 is 0.06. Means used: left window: 80.5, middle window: 75.7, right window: 79.5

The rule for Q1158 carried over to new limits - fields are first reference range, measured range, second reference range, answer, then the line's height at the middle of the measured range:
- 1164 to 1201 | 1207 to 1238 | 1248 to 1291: 0.002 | 80.4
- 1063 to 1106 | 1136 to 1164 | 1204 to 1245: 0.107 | 81.1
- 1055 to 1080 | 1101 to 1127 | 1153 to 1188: 0.072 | 79.2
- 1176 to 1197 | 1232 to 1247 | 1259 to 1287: 0.016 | 80.3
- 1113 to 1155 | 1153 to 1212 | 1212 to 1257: -0.098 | 74.6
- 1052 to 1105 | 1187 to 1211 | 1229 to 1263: -0.045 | 79.5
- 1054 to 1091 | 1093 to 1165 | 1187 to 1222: 0.116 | 81.9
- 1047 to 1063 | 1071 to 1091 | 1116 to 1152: -0.142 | 75.4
